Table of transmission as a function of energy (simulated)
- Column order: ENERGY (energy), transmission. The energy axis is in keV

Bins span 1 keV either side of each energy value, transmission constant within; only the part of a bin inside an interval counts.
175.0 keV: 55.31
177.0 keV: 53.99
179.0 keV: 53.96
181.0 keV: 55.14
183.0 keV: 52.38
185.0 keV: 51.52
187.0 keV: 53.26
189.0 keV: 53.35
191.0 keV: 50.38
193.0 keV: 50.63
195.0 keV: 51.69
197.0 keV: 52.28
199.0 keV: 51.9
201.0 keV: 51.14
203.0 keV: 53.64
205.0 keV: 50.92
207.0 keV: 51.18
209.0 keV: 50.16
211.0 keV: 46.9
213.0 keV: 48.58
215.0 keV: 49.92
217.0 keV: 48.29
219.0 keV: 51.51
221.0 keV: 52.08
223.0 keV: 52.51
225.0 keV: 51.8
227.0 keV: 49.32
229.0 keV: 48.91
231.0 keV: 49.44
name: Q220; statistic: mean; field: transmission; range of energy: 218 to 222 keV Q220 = 51.8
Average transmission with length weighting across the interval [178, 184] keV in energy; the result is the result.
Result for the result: 53.8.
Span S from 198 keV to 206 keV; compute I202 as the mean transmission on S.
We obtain 51.9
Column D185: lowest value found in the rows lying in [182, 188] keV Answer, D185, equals 51.52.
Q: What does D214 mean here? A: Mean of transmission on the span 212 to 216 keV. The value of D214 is 49.2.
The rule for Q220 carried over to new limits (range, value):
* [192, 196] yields 51.2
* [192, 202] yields 51.5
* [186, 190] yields 53.3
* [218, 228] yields 51.4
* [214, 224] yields 50.9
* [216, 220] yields 49.9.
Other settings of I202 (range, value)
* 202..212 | 50.6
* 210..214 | 47.7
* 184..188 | 52.4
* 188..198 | 51.7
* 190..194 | 50.5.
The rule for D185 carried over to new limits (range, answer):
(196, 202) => 51.14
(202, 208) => 50.92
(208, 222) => 46.9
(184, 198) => 50.38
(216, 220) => 48.29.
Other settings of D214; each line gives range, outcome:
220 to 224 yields 52.3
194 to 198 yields 52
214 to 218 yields 49.1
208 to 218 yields 48.8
